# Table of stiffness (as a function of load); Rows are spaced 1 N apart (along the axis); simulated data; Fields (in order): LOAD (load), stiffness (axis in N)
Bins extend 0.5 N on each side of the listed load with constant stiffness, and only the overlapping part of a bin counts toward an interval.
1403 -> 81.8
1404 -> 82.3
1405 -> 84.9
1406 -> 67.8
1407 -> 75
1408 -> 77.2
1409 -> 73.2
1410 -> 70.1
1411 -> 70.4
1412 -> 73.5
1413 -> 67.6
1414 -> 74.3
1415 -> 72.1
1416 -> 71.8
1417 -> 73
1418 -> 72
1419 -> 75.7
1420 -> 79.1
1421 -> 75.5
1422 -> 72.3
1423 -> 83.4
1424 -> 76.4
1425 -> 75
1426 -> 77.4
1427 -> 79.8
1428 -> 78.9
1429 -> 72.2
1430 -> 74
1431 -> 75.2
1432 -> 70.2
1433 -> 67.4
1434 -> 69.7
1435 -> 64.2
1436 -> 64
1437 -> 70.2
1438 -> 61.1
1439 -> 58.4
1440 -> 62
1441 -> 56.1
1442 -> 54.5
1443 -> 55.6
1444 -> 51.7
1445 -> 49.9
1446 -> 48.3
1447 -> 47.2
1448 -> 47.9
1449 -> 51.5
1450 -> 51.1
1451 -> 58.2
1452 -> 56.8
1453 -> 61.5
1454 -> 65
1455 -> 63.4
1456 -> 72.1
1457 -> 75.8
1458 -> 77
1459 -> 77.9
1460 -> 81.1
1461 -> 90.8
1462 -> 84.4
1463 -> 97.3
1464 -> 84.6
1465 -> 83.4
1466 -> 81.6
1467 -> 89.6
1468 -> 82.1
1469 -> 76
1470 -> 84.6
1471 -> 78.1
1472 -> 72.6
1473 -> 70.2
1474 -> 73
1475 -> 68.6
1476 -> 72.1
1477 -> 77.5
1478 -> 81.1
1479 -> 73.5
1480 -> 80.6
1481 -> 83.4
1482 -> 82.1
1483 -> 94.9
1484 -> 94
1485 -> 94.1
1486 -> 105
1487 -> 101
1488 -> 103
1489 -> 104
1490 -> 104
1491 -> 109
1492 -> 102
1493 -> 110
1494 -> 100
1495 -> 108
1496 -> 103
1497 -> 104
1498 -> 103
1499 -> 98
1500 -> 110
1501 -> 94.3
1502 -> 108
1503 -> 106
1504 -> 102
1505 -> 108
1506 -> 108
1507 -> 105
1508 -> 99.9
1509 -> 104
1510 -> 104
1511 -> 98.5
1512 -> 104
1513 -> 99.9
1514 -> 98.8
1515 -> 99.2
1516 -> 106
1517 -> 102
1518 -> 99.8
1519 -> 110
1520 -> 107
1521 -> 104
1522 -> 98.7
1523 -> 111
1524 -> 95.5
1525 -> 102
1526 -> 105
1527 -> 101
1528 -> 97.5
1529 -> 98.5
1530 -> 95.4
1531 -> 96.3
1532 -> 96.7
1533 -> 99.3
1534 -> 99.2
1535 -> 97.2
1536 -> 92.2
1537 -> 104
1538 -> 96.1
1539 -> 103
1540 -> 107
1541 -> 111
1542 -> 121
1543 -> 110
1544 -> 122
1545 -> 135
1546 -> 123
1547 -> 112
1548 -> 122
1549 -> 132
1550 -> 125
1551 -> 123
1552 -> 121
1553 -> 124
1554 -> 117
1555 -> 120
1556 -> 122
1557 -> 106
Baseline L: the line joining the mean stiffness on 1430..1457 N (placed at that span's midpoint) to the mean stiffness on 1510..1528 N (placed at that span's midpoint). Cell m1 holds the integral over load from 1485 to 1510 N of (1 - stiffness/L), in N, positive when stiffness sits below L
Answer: -3.79 N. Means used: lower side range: 60.3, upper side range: 102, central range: 104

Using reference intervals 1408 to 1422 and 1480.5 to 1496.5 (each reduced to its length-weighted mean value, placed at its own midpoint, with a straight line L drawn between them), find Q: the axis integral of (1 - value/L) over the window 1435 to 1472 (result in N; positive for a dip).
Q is 8.2 N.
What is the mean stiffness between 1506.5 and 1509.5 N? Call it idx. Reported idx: 103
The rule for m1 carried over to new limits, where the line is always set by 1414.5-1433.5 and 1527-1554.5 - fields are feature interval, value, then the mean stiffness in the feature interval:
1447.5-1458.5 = 2.9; 61.8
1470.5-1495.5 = 0.9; 89.7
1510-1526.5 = 0.1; 103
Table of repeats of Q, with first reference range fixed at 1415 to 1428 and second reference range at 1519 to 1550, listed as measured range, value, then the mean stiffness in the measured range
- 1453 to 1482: 3.35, 78.2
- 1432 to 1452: 5.83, 57.6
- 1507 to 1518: -0.10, 102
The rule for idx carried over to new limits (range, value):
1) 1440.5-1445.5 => 53.6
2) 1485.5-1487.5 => 103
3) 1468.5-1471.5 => 79.6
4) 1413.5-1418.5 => 72.6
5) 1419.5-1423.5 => 77.6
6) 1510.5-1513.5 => 101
